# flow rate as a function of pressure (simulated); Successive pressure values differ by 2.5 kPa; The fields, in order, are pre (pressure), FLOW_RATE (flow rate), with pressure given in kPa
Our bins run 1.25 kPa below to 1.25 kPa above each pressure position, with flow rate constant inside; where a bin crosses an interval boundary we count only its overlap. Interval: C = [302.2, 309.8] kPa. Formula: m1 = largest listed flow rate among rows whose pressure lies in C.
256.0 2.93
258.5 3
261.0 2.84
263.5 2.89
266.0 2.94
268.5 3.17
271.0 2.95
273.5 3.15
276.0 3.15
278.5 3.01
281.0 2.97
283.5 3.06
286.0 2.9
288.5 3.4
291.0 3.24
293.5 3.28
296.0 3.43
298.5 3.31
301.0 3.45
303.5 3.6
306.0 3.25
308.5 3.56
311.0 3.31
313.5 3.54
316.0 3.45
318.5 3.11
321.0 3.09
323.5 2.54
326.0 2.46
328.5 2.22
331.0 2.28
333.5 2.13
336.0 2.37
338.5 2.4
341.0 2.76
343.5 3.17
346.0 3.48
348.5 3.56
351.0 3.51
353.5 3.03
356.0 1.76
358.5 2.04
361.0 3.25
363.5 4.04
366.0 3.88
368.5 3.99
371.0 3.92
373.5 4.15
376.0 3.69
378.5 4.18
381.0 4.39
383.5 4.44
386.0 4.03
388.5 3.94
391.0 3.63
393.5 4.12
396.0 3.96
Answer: 3.6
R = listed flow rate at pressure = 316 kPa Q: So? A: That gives 3.45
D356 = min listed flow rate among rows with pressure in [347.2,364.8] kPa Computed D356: 1.76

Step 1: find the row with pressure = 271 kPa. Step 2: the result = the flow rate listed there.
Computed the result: 2.95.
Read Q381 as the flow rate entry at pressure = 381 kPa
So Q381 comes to 4.39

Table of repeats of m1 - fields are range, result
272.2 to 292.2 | 3.4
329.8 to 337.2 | 2.37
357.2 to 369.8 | 4.04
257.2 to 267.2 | 3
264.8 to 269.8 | 3.17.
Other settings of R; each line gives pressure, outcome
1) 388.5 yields 3.94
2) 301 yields 3.45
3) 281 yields 2.97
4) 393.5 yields 4.12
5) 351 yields 3.51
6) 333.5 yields 2.13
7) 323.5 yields 2.54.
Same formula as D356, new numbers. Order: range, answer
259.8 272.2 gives 2.84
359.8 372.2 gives 3.25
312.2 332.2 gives 2.22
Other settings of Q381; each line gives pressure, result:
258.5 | 3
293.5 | 3.28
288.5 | 3.4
